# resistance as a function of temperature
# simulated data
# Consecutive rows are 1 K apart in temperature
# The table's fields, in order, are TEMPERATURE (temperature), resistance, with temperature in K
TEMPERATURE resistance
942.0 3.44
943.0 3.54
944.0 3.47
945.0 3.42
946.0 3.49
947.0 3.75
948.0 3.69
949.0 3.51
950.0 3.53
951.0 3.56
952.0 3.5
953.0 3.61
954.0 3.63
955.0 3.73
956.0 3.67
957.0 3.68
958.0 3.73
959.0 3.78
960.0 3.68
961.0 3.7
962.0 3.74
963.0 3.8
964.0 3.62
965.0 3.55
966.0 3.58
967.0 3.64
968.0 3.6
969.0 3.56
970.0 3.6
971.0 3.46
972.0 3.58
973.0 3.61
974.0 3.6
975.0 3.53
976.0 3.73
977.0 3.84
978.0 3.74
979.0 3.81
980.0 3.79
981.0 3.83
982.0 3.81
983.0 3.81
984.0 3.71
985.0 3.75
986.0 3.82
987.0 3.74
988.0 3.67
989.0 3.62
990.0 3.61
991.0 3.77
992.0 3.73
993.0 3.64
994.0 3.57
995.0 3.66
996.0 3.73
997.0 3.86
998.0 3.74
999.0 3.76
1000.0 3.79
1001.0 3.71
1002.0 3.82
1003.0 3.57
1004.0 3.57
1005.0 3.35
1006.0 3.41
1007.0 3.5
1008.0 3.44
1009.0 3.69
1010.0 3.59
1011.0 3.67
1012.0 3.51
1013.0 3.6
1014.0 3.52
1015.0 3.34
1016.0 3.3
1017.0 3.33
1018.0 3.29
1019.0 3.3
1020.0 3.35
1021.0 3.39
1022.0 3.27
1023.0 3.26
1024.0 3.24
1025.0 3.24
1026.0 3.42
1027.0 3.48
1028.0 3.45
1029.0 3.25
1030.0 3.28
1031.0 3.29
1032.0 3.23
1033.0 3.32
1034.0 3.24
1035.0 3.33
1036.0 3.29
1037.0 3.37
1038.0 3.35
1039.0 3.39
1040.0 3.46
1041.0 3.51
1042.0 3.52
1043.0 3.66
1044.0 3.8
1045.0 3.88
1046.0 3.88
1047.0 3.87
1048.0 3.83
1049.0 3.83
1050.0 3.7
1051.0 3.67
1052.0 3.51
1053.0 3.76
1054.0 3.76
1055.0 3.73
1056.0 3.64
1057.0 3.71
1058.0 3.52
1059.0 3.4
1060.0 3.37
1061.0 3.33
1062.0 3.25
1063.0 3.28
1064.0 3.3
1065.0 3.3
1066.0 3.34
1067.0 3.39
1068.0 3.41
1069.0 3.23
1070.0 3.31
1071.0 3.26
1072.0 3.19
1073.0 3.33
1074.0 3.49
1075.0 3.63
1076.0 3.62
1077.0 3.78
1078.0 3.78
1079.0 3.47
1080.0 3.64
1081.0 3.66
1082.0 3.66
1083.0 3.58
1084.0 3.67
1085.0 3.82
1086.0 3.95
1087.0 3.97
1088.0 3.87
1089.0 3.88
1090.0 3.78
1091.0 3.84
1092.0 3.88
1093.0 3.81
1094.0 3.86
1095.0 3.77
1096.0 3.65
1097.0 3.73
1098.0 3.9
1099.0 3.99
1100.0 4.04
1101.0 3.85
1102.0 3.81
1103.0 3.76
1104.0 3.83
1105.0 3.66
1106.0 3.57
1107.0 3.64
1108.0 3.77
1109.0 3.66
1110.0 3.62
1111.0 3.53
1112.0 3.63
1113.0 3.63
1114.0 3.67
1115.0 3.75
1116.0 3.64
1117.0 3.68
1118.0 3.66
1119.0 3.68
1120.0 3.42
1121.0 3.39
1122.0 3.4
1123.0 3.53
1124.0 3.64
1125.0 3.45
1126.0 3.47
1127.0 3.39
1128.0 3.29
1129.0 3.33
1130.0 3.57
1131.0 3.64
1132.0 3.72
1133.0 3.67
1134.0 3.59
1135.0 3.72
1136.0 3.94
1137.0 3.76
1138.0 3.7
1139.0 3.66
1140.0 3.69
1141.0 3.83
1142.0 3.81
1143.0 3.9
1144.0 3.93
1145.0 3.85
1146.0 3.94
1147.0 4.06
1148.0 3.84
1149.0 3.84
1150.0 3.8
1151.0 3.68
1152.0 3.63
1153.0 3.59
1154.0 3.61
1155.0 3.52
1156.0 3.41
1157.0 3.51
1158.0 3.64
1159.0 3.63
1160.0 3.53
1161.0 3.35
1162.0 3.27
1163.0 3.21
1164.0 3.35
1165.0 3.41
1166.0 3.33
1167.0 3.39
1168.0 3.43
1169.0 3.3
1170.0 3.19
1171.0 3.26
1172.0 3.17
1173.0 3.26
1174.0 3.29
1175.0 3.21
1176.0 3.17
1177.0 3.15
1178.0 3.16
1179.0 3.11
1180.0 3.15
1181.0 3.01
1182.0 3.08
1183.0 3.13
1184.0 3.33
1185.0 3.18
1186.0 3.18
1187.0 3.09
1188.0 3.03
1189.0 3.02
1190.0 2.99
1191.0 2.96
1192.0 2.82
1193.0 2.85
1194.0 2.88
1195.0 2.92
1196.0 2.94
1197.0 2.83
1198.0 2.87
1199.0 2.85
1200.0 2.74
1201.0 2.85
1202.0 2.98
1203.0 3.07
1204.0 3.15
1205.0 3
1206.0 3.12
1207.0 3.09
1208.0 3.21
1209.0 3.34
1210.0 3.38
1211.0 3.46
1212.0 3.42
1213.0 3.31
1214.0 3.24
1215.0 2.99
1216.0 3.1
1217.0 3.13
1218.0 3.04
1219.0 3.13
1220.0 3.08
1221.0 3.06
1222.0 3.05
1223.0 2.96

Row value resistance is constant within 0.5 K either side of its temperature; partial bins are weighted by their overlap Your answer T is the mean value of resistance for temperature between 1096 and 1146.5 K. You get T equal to 3.68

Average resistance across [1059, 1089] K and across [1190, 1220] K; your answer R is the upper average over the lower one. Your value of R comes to 0.87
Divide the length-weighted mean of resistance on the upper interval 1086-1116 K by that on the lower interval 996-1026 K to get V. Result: 1.08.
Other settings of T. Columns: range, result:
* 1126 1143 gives 3.65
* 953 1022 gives 3.63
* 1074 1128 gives 3.69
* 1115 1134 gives 3.54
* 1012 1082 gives 3.47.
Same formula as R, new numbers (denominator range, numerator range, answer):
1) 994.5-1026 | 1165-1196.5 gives 0.89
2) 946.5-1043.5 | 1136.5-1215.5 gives 0.93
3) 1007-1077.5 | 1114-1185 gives 1.01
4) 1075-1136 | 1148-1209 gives 0.87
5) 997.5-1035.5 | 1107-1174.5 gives 1.04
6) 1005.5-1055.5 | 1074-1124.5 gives 1.06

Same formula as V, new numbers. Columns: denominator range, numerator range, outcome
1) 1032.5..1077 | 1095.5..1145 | 1.05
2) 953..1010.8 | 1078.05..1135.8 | 1.00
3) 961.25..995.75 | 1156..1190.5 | 0.88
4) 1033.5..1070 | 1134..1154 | 1.08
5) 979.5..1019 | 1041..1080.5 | 0.98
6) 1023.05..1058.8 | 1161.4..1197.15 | 0.89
